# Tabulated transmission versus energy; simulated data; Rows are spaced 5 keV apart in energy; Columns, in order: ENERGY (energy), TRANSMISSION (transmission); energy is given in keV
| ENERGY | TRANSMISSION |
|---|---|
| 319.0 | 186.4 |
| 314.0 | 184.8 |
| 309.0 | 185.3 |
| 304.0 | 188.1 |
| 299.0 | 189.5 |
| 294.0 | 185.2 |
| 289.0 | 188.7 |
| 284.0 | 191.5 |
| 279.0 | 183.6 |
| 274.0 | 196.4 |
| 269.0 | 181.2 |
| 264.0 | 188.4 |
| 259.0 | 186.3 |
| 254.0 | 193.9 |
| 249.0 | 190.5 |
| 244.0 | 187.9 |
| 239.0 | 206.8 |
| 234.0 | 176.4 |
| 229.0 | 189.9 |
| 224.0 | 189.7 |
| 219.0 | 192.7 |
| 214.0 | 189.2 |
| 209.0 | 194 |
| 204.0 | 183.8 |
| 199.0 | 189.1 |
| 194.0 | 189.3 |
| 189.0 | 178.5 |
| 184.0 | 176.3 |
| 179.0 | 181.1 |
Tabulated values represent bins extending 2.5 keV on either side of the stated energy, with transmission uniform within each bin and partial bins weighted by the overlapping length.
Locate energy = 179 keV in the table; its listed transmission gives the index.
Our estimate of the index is 181.1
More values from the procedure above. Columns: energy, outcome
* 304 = 188.1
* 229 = 189.9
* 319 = 186.4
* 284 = 191.5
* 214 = 189.2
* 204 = 183.8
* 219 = 192.7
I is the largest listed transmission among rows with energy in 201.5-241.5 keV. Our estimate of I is 206.8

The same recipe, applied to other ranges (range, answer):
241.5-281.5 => 196.4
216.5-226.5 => 192.7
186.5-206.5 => 189.3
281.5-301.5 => 191.5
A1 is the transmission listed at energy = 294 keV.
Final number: 185.2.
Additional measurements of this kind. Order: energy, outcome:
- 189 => 178.5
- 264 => 188.4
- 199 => 189.1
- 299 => 189.5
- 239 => 206.8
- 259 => 186.3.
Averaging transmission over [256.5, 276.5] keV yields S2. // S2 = 188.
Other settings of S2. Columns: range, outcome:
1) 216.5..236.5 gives 187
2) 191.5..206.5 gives 187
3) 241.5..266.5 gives 189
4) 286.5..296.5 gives 187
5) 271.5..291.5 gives 190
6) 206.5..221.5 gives 192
